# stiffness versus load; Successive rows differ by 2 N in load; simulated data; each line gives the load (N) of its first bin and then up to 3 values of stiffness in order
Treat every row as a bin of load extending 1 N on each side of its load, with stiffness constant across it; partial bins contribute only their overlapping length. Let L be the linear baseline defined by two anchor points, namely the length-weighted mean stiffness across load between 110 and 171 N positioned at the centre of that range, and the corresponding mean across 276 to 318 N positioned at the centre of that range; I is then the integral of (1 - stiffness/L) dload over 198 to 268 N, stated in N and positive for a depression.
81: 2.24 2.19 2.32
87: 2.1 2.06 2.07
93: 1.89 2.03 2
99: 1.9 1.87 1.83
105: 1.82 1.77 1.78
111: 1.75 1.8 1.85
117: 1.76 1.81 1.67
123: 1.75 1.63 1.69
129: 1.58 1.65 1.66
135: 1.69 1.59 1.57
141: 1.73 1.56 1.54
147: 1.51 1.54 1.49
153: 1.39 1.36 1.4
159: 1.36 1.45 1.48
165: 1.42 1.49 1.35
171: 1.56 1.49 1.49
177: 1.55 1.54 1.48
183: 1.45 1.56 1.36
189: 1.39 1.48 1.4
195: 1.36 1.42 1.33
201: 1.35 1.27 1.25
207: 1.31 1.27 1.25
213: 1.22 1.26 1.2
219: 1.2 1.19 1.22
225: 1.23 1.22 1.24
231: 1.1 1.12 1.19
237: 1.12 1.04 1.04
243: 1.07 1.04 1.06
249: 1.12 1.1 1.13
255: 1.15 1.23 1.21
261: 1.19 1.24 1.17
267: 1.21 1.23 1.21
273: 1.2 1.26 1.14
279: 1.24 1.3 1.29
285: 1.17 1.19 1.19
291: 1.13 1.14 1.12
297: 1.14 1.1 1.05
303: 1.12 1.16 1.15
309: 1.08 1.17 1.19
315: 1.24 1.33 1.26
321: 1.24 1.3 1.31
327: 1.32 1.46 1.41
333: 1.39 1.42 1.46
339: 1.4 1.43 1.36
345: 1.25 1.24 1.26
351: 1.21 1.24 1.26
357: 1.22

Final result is 8.0 N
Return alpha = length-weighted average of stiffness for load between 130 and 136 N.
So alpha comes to 1.67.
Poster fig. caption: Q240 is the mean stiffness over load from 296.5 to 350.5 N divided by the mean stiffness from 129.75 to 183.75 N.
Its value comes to 0.8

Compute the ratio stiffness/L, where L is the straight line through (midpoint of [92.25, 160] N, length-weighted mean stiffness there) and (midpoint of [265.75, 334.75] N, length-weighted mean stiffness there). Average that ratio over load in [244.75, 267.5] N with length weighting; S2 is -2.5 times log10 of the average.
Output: 0.16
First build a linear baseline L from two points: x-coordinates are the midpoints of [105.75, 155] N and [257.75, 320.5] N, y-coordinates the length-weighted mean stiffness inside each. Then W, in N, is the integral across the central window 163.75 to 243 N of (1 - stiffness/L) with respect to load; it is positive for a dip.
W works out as 7.0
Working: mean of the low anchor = 1.65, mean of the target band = 1.32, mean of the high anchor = 1.19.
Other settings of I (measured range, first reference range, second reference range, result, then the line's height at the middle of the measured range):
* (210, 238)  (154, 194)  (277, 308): 2.8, 1.33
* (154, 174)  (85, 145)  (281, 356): 2.7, 1.66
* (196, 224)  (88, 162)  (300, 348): 4.7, 1.52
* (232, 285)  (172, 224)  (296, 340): 5.7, 1.31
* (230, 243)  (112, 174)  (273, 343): 2.7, 1.39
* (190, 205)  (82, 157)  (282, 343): 1.8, 1.55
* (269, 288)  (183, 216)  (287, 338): 0.7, 1.27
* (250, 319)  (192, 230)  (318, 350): 7.0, 1.32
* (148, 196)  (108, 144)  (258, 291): 2.9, 1.55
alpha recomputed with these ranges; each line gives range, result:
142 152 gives 1.53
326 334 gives 1.4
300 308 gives 1.12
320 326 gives 1.28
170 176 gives 1.51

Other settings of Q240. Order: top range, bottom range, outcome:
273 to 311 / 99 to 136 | 0.67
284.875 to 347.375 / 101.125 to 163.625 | 0.77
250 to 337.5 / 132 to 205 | 0.83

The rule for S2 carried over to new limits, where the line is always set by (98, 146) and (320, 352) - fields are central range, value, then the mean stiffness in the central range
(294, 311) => 0.24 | 1.12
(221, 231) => 0.26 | 1.21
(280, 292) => 0.18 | 1.21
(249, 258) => 0.28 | 1.15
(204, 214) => 0.24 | 1.26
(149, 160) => 0.18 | 1.41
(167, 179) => 0.09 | 1.49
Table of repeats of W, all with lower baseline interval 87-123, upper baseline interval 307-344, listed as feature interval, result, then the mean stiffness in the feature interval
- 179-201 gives 3.05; 1.43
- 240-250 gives 2.97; 1.07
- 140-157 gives 2.42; 1.51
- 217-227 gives 2.31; 1.21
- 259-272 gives 2.28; 1.21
